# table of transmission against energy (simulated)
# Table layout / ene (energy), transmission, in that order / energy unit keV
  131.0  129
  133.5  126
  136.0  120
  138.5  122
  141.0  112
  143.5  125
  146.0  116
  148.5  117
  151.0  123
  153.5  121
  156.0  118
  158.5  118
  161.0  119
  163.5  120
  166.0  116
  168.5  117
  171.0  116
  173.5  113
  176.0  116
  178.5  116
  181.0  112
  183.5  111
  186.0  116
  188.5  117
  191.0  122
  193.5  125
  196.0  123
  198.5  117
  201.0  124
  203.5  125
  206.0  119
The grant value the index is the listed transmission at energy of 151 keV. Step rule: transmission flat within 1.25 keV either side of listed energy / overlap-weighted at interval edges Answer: 123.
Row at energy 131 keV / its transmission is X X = 129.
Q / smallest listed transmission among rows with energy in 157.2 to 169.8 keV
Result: 116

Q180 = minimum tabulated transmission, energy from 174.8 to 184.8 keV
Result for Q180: 111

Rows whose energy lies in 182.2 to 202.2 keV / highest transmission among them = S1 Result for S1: 125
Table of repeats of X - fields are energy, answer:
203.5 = 125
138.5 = 122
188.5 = 117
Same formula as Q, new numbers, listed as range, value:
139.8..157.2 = 112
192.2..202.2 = 117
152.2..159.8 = 118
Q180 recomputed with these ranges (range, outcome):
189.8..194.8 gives 122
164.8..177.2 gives 113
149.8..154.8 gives 121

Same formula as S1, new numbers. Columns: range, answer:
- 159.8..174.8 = 120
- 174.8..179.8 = 116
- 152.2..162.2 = 121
